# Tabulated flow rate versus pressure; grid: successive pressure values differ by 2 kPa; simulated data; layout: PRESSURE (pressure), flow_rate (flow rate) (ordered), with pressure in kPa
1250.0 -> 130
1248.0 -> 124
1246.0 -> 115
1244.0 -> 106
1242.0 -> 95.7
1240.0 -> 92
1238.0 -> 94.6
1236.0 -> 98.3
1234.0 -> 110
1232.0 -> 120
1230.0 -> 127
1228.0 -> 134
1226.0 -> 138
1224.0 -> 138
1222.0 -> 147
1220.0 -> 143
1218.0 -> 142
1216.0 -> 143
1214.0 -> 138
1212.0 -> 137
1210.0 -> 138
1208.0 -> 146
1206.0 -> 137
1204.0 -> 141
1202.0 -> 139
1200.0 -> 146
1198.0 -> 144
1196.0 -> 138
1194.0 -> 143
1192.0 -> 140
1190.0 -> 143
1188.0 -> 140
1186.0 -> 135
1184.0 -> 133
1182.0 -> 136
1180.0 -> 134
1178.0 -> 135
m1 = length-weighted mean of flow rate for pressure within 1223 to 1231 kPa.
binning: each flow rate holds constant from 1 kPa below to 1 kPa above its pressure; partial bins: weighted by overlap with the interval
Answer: 134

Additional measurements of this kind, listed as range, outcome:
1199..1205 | 142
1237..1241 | 93.3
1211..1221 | 141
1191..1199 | 141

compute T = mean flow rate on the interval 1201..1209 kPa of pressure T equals 141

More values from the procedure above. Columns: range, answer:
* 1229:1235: 119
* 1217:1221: 142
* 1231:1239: 106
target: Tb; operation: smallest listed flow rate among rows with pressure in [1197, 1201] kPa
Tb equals 144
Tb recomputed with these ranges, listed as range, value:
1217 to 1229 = 134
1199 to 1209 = 137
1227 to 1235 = 110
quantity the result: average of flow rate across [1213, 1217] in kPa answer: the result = 140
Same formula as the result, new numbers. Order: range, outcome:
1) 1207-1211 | 142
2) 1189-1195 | 142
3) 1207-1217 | 140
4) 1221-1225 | 142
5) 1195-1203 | 142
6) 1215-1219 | 142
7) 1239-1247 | 102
